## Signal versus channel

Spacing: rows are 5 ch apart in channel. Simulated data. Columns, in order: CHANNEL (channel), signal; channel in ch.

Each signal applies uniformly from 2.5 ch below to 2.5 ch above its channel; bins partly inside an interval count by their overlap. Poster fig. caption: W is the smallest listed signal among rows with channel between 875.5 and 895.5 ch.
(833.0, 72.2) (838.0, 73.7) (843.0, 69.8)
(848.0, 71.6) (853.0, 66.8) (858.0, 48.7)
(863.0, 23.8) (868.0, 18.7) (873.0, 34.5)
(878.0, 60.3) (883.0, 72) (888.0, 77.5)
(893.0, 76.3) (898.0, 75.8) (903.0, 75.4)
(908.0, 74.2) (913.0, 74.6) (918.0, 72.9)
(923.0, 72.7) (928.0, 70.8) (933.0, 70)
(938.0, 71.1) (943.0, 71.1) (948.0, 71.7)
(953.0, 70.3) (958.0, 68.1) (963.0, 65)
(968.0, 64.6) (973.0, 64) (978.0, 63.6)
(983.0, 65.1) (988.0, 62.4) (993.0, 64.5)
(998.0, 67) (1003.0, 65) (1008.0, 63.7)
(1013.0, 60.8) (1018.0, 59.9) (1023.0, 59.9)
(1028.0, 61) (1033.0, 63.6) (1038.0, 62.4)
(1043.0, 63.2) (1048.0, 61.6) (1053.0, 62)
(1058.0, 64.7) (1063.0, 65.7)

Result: 60.3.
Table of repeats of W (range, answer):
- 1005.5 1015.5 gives 60.8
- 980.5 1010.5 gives 62.4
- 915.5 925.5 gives 72.7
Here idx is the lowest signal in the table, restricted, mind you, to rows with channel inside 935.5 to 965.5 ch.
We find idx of 65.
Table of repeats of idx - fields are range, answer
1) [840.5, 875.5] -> 18.7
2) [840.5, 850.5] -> 69.8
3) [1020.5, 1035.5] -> 59.9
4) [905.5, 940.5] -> 70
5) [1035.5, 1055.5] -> 61.6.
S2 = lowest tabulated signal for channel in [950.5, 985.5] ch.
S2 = 63.6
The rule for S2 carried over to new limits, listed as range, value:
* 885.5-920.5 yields 72.9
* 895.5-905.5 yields 75.4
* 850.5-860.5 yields 48.7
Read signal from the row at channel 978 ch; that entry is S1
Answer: 63.6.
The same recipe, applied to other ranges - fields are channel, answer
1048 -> 61.6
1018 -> 59.9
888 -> 77.5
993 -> 64.5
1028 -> 61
